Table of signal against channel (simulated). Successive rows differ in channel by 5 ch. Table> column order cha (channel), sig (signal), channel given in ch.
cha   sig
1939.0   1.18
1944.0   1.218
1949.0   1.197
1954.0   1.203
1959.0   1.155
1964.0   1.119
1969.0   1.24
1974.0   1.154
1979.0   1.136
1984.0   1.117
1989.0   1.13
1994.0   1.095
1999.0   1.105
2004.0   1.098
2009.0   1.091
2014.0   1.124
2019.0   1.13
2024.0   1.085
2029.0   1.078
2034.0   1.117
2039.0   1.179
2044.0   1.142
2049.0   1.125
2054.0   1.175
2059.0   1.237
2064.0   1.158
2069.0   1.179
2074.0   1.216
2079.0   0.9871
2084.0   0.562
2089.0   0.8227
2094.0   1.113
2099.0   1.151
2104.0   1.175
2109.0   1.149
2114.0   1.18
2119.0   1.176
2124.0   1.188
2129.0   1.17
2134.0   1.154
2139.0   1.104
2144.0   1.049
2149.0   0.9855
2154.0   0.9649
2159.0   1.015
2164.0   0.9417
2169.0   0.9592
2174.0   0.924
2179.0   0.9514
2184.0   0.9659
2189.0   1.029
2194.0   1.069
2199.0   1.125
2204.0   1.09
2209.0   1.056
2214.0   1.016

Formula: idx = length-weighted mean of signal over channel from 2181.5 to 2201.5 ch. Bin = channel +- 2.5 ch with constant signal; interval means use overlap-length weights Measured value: 1.05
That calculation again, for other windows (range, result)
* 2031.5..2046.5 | 1.15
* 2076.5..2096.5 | 0.871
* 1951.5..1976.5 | 1.17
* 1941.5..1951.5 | 1.21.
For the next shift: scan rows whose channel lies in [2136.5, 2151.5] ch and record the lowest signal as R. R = 0.9855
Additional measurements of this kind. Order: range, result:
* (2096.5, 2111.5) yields 1.149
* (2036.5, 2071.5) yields 1.125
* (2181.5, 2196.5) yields 0.9659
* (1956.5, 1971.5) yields 1.119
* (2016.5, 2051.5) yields 1.078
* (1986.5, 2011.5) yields 1.091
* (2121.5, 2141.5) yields 1.104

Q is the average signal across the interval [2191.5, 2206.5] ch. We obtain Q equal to 1.09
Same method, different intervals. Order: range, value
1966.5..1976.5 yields 1.2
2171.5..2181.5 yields 0.938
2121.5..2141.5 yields 1.15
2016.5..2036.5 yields 1.1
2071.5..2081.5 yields 1.1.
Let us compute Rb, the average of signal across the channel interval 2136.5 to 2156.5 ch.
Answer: 1.03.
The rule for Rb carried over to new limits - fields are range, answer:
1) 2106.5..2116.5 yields 1.16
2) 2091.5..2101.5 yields 1.13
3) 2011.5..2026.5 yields 1.11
